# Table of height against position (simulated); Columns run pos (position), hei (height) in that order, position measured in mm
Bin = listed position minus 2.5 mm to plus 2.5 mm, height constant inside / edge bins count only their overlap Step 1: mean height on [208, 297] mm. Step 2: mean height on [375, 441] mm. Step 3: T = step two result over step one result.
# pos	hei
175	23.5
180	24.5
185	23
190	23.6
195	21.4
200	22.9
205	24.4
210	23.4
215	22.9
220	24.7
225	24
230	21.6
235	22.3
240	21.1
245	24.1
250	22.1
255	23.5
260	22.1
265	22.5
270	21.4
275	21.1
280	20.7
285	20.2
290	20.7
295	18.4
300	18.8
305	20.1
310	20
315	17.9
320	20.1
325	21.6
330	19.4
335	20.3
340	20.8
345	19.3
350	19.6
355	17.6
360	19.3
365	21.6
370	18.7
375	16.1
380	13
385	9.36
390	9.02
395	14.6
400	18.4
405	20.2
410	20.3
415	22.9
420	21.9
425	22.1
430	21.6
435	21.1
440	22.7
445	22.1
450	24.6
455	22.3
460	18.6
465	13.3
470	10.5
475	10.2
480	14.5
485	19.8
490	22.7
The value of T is 0.8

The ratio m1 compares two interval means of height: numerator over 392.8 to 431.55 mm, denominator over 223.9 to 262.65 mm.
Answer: 0.90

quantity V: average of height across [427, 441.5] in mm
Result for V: 21.7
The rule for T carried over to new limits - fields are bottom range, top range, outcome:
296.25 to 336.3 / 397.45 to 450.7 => 1.09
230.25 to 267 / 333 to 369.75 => 0.88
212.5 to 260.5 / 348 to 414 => 0.74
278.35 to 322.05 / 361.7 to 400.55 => 0.77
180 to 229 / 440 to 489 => 0.76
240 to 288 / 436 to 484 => 0.81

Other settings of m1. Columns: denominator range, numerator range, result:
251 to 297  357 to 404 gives 0.74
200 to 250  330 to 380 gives 0.82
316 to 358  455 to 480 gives 0.72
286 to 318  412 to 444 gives 1.14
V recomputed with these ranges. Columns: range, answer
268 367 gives 19.9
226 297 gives 21.6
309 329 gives 19.9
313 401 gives 17.6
